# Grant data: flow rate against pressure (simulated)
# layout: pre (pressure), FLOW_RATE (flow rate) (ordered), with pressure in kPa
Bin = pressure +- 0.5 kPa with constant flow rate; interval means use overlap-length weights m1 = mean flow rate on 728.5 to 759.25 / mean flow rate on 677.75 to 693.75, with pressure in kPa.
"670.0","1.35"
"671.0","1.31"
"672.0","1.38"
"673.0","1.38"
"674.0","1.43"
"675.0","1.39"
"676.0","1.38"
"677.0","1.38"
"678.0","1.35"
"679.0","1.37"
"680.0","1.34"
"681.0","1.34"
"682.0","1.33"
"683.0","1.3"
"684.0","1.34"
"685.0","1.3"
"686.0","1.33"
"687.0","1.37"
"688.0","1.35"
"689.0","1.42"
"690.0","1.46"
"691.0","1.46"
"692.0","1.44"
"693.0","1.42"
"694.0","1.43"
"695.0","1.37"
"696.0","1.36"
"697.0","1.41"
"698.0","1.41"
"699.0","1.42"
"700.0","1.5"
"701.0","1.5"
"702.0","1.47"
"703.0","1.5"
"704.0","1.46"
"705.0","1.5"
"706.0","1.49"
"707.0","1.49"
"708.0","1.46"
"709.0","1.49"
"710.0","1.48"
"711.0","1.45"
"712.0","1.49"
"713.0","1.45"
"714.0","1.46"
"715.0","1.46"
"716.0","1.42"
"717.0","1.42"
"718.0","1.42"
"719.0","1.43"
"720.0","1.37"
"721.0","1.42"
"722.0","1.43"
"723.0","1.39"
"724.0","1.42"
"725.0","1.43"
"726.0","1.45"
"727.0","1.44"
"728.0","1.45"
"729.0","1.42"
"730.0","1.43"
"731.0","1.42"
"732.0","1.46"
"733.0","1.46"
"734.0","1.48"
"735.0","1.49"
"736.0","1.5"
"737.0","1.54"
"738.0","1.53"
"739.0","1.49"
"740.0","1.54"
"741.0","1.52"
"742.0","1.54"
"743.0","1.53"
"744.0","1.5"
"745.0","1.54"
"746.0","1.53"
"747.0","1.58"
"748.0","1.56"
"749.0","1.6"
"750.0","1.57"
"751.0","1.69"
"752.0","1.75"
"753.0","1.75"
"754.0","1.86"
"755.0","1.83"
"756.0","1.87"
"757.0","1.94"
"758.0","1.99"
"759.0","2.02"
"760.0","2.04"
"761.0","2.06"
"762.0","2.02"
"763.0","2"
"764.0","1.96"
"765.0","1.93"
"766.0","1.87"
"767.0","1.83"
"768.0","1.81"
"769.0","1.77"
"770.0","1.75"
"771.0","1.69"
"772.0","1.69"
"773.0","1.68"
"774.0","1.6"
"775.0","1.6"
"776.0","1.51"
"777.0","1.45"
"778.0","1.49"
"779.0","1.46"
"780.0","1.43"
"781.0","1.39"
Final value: 1.17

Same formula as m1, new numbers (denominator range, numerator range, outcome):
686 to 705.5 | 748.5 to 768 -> 1.31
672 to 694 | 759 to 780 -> 1.28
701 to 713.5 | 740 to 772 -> 1.19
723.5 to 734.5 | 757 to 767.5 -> 1.37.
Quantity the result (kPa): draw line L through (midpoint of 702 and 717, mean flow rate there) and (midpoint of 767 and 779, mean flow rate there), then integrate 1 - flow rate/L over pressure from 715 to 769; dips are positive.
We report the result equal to -2.1 kPa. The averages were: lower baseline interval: 1.47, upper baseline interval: 1.64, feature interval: 1.62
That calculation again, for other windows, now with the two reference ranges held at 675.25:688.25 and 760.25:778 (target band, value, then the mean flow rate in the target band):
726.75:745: 1.39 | 1.49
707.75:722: 0.60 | 1.44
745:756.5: 0.00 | 1.68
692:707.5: -0.16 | 1.45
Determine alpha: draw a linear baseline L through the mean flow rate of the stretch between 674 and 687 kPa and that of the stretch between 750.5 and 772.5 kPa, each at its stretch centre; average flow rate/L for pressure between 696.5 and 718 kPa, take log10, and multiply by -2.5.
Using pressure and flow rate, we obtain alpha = 0.04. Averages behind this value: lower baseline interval 1.35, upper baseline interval 1.87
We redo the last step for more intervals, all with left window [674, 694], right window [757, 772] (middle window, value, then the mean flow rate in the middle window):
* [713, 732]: 0.14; 1.43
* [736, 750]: 0.15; 1.54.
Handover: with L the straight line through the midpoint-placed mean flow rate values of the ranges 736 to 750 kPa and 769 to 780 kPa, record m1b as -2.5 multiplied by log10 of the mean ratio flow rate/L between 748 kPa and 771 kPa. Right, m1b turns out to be -0.18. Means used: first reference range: 1.54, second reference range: 1.59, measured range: 1.85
